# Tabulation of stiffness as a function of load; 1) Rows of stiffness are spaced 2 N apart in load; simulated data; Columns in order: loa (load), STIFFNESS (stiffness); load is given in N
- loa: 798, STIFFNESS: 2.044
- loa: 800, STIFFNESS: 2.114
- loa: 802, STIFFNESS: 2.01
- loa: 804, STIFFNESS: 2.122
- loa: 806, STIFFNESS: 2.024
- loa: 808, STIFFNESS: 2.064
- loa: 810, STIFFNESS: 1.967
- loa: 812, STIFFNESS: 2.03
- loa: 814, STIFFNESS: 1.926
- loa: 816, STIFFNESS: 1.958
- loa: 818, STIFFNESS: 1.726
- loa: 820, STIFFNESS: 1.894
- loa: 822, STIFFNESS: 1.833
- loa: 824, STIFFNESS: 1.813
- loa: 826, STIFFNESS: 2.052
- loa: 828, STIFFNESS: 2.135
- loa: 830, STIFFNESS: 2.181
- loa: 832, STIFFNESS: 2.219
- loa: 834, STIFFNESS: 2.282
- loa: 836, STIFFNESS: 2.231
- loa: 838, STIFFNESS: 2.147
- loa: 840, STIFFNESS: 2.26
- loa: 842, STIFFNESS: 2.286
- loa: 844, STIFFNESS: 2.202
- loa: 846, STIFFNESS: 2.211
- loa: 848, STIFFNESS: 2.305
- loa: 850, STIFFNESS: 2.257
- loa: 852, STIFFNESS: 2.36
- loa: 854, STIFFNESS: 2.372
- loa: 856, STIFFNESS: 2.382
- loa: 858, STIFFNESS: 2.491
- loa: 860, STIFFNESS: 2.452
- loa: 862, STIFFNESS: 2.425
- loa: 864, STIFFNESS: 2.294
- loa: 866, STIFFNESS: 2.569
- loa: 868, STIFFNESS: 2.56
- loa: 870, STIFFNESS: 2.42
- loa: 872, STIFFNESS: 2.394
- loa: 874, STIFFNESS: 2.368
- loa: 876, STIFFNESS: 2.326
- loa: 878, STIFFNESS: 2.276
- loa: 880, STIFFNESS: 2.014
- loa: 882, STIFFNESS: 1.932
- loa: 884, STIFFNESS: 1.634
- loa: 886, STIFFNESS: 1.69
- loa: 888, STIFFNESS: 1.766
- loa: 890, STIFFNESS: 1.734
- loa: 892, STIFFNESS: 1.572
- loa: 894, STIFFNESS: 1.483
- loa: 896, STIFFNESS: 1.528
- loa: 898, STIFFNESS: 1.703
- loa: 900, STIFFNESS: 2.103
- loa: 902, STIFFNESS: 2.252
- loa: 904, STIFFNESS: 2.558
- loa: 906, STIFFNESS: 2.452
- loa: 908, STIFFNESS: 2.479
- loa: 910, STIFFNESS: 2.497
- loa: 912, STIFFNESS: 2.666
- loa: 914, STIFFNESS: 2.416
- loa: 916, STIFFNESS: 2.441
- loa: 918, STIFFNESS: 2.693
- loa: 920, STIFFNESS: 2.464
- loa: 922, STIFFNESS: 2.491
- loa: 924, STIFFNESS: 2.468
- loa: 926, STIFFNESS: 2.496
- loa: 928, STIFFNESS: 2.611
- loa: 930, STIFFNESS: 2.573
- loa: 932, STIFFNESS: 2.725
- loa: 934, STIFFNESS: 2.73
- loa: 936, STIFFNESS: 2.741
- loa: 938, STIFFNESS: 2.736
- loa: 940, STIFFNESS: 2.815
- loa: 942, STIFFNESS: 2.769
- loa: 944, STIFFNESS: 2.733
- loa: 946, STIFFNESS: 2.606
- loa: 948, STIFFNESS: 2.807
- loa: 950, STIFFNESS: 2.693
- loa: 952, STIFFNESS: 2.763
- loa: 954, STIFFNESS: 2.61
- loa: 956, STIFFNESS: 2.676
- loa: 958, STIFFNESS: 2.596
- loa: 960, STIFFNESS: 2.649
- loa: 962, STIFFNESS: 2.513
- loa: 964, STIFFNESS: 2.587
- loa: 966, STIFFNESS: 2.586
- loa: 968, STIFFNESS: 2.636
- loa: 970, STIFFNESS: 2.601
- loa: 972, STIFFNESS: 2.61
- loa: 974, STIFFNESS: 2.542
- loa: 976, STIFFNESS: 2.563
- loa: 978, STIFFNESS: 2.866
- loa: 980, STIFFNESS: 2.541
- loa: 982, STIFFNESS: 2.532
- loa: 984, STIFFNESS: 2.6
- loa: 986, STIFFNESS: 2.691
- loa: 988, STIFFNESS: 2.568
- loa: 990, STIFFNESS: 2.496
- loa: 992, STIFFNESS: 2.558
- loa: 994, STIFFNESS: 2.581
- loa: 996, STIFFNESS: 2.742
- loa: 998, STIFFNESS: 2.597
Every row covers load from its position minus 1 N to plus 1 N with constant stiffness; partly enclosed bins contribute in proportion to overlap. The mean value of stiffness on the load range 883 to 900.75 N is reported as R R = 1.68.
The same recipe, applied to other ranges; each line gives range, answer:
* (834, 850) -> 2.24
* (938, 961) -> 2.7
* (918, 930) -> 2.53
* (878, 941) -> 2.27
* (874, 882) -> 2.19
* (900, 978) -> 2.6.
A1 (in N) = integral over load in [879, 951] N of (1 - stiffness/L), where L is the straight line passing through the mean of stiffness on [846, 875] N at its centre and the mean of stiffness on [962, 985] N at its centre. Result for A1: 4.77 N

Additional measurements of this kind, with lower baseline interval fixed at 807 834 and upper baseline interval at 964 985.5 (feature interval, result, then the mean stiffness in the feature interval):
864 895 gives 2.32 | 2.06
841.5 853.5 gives -0.97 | 2.27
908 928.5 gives -1.17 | 2.52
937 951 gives -1.41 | 2.74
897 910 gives 0.28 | 2.28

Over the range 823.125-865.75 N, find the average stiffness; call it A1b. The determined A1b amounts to 2.26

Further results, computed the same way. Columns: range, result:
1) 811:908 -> 2.13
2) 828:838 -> 2.21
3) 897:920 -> 2.39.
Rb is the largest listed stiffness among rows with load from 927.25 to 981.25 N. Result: 2.866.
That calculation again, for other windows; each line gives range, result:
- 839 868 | 2.569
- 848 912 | 2.666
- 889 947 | 2.815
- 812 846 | 2.286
